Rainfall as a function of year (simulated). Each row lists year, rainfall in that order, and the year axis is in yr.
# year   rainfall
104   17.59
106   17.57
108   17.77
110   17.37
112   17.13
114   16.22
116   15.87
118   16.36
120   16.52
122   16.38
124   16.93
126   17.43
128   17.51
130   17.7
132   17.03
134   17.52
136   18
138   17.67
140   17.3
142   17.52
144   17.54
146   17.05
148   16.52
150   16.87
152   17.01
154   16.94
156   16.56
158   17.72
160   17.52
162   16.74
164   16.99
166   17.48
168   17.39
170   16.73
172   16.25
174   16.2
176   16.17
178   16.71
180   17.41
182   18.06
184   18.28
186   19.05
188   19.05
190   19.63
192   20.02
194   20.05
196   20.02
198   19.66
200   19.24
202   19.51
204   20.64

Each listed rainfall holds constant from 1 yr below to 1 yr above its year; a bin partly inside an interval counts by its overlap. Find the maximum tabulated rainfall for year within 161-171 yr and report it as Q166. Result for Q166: 17.48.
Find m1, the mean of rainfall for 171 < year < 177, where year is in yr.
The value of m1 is 16.2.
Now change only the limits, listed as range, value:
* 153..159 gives 17.1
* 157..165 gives 17.2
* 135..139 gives 17.8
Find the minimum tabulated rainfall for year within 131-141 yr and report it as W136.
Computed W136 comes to 17.03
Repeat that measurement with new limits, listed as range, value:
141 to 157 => 16.52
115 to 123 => 15.87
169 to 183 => 16.17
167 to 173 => 16.25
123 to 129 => 16.93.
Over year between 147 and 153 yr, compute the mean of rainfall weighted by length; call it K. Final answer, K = 16.8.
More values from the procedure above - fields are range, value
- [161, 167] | 17.1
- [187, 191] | 19.3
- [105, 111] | 17.6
